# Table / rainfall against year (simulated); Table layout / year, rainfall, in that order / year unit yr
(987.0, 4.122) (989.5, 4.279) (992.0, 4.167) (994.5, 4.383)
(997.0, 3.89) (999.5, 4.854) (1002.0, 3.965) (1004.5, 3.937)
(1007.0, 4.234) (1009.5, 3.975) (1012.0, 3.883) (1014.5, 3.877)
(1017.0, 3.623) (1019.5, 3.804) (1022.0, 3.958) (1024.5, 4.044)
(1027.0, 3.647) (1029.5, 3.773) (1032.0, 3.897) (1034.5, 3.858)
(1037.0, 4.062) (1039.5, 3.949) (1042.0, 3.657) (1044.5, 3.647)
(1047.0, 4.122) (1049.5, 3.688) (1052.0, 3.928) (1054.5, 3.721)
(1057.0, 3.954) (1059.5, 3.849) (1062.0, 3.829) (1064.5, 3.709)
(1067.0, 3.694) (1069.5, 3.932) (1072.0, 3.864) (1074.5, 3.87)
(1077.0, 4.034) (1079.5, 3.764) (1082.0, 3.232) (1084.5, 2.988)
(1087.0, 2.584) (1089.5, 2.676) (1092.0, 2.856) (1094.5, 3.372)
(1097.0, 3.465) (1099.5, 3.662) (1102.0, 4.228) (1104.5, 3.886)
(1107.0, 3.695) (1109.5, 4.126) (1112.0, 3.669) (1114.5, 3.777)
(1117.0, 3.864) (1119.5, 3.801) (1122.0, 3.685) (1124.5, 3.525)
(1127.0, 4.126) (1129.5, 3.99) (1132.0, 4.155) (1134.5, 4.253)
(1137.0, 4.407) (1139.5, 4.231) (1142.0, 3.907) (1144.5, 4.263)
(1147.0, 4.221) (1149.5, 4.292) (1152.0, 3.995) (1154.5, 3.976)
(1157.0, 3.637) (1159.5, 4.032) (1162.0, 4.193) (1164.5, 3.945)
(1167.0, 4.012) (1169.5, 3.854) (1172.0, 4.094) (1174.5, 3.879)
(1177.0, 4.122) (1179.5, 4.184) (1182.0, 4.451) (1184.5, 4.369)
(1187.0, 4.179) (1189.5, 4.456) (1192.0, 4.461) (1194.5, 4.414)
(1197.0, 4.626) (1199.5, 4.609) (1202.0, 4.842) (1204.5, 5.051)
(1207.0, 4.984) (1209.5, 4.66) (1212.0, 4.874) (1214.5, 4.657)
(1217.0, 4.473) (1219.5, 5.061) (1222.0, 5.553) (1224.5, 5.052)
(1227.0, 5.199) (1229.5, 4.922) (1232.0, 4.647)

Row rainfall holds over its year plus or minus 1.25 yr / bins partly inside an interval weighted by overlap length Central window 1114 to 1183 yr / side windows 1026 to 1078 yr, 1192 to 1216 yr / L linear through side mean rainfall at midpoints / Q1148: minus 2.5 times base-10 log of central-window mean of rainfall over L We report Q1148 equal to 0.10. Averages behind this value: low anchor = 3.84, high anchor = 4.73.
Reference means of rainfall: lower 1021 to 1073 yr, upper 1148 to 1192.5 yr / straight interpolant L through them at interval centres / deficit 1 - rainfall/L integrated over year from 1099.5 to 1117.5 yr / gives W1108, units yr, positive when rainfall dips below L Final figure 0.5 yr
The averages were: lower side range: 3.85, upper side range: 4.11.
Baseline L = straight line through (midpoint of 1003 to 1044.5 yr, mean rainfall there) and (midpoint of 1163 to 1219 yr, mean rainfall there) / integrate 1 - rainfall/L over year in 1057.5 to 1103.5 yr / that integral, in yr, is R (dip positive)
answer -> 5.9 yr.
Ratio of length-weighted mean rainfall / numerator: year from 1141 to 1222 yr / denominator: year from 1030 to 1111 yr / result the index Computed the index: 1.2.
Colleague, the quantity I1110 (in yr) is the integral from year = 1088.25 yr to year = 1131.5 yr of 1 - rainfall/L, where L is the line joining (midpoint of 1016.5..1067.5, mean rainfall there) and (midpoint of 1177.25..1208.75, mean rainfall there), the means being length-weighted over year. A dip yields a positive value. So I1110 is 5.0 yr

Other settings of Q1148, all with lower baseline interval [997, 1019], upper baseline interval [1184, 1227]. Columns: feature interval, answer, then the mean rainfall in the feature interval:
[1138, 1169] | 0.13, 4.06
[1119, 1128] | 0.18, 3.77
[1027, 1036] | 0.08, 3.82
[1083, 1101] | 0.36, 3.1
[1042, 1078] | 0.10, 3.84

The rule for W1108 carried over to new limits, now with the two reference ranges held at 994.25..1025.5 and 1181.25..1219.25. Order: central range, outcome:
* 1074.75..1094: 4.74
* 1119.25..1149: 2.37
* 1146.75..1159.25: 1.29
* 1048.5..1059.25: 0.86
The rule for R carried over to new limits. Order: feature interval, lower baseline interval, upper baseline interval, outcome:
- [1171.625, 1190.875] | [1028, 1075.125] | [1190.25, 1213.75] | 1.6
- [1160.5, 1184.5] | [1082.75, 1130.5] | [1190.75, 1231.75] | 1.5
